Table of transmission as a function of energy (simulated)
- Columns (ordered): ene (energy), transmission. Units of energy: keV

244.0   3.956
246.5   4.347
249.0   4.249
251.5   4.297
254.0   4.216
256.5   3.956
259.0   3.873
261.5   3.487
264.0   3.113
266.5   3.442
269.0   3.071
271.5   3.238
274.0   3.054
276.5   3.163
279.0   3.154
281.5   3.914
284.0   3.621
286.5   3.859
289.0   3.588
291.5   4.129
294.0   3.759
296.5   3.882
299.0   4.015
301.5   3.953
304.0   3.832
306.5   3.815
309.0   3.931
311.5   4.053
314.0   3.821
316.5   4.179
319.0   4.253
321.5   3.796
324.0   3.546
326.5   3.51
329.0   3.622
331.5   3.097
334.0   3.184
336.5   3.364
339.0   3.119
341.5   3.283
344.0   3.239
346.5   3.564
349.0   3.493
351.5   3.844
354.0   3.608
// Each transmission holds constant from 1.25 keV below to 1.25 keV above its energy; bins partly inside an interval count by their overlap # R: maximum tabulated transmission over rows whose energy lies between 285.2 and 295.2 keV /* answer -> 4.129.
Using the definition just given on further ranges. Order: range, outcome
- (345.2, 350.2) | 3.564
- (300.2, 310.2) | 3.953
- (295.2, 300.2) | 4.015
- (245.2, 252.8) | 4.347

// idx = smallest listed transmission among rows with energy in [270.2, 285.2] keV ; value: 3.054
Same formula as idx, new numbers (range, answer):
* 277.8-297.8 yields 3.154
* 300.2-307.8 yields 3.815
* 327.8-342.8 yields 3.097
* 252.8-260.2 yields 3.873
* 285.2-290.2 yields 3.588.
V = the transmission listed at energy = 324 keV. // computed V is 3.546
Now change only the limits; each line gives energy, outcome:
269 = 3.071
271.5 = 3.238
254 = 4.216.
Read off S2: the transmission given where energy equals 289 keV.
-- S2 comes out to 3.588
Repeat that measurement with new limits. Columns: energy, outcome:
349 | 3.493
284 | 3.621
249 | 4.249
